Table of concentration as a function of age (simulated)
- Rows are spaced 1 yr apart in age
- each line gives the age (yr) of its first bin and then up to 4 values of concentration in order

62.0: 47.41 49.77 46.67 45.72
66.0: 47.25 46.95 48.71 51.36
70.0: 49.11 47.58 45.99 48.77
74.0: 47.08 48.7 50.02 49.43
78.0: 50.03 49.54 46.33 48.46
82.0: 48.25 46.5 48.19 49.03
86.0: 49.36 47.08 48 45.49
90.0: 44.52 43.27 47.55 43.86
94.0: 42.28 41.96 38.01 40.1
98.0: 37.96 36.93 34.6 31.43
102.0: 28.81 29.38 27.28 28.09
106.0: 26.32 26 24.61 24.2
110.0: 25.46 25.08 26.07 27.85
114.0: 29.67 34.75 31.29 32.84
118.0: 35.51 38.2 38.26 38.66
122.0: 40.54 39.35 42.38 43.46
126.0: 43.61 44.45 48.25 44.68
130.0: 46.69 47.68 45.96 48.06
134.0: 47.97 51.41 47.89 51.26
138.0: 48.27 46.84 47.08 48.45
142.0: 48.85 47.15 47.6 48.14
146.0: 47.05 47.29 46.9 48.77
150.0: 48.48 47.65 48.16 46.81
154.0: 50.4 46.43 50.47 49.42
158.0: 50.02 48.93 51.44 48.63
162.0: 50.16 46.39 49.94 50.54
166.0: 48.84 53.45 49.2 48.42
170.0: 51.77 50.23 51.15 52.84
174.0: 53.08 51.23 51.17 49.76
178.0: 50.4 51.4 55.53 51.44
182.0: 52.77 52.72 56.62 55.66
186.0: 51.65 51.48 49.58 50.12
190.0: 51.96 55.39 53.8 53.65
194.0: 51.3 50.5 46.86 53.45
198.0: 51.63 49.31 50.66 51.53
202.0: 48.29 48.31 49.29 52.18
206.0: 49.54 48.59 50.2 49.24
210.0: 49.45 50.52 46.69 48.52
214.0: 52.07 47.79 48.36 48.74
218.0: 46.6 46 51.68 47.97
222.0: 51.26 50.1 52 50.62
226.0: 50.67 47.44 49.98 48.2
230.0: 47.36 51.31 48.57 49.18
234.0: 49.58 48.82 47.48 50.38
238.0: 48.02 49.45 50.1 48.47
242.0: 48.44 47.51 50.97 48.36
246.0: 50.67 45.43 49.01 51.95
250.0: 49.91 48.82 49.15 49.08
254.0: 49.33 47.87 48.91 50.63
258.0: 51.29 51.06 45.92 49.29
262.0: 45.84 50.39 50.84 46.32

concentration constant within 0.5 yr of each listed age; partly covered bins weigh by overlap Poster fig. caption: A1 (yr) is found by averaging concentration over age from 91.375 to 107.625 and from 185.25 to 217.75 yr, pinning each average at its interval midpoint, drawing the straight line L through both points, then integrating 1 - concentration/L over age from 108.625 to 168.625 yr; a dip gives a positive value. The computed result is -4.52 yr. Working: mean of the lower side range 35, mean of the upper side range 50.3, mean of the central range 44.2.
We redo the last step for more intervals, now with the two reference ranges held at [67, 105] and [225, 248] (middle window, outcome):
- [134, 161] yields -1.48 yr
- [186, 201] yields -1.23 yr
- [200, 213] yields -0.42 yr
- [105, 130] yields 5.70 yr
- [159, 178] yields -1.52 yr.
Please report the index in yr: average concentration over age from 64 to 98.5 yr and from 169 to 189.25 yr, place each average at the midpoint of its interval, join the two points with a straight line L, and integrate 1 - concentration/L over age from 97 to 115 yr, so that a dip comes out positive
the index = 7.0 yr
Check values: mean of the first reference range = 46.5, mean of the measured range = 29.3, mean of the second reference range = 52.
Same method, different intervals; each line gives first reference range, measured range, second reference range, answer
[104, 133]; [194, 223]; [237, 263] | -3.02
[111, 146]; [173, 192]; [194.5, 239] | -2.31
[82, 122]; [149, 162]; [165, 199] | -0.63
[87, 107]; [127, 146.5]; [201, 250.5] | -3.11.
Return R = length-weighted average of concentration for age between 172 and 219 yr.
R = 50.9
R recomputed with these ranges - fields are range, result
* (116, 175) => 47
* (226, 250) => 49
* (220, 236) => 49.5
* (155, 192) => 51.2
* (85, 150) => 40.4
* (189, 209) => 50.8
